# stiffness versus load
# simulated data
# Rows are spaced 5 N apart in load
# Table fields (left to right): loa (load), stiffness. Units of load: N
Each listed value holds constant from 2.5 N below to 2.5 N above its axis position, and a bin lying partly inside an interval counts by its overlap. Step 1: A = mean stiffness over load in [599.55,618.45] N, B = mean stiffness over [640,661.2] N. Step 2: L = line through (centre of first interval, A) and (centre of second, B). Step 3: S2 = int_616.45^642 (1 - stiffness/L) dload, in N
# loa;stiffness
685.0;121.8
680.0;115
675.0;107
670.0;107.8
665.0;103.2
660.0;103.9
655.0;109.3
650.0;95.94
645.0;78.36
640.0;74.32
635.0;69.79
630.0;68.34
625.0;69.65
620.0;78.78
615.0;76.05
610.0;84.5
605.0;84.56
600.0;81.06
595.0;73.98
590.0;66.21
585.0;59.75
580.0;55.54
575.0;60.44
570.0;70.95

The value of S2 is 4.40 N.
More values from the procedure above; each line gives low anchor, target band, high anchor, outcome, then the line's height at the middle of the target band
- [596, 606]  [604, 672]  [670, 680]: 6.8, 95.2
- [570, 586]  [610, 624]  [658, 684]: 0.4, 80.5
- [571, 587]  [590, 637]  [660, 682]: 0.6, 77.7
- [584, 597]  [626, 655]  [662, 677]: 3.9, 91.7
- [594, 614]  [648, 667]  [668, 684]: 0.0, 103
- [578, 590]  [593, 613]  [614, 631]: -4.4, 66.4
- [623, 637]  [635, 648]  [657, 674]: 0.8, 80.9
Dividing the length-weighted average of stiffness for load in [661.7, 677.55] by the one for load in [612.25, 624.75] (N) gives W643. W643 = 1.39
